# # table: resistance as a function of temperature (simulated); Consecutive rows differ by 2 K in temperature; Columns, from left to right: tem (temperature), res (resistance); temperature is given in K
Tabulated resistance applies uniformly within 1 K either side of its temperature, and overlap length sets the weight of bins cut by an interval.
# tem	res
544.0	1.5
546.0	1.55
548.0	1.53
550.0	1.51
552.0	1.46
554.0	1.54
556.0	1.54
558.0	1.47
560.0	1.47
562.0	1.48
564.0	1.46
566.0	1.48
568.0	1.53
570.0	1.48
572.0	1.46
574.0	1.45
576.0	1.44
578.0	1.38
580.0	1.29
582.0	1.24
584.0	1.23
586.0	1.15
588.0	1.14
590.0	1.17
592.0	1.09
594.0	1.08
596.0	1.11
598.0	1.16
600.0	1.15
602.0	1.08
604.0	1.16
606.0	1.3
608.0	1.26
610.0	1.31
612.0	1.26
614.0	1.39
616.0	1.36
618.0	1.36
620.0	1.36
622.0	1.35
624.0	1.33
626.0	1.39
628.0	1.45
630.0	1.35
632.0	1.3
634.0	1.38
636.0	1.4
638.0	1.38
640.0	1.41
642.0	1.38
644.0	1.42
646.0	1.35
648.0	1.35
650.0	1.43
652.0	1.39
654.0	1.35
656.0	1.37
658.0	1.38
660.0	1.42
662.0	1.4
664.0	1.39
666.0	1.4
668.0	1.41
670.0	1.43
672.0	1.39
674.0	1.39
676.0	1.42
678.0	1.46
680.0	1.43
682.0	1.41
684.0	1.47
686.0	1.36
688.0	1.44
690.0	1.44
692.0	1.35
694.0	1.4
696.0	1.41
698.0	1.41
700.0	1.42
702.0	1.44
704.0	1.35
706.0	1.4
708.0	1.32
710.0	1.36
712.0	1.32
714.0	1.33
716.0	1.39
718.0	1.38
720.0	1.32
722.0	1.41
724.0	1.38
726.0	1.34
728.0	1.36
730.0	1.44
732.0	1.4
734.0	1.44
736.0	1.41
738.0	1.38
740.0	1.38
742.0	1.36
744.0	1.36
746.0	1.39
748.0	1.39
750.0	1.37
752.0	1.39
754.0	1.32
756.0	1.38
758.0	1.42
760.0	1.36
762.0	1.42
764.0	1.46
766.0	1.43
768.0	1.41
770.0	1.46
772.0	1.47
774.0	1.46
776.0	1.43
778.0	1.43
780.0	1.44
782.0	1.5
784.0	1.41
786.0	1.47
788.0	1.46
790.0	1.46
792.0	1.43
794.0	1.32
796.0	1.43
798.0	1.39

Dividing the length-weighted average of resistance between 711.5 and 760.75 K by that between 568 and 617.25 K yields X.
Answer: 1.09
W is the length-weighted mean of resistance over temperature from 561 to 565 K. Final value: 1.47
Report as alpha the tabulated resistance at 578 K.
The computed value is 1.38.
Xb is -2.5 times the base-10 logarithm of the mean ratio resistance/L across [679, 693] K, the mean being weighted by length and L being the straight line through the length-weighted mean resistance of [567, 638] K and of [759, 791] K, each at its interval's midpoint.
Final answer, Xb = -0.04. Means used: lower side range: 1.3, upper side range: 1.44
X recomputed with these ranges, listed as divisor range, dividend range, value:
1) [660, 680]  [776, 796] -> 1.02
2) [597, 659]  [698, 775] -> 1.04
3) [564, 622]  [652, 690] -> 1.09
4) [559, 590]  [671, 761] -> 1.01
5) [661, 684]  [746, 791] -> 1.01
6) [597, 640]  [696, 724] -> 1.05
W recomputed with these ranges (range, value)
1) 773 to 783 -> 1.45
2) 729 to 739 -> 1.41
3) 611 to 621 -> 1.35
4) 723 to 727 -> 1.36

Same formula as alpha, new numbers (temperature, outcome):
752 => 1.39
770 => 1.46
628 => 1.45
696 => 1.41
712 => 1.32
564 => 1.46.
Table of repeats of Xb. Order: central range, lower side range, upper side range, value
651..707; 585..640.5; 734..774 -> -0.058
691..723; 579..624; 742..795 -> -0.023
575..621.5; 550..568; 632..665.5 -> 0.166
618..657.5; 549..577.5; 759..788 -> 0.070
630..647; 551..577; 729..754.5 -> 0.051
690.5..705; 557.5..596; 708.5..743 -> -0.024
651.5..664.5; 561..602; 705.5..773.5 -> -0.037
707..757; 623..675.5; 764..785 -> 0.041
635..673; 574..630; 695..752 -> -0.063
